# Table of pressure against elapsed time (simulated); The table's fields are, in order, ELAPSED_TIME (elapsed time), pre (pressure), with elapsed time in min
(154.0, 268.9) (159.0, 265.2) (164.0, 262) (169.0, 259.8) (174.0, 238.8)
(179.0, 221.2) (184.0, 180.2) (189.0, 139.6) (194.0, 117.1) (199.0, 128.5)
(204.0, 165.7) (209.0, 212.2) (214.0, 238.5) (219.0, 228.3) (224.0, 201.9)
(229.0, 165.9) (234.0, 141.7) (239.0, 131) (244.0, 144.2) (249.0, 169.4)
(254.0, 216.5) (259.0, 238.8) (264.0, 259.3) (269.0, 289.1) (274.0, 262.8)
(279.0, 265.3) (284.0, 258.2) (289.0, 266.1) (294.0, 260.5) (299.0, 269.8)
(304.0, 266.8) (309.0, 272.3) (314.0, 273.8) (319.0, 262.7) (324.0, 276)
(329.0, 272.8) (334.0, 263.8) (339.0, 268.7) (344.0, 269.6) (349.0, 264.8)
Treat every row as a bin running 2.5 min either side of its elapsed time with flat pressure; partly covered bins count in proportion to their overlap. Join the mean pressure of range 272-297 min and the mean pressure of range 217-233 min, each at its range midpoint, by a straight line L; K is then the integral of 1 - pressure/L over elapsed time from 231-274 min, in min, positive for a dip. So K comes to 4.88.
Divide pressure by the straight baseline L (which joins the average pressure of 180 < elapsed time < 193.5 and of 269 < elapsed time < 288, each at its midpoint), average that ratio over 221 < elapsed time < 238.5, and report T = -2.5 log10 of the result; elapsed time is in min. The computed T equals 0.24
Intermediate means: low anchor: 160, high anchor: 266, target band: 167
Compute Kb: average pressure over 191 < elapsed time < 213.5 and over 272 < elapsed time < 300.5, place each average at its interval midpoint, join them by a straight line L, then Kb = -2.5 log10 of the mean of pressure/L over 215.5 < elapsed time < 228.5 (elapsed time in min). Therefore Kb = -0.13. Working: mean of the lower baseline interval 163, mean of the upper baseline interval 264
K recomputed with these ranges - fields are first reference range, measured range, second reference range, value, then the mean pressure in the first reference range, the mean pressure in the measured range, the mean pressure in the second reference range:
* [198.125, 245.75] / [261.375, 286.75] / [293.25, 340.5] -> -4.36 min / 178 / 267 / 269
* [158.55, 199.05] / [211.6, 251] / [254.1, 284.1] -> 9.48 min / 203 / 178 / 259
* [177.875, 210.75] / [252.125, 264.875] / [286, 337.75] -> -0.91 min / 163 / 237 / 268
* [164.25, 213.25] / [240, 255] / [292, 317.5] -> 4.05 min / 190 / 168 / 269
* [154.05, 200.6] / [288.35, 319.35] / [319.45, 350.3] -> -1.35 min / 206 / 268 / 269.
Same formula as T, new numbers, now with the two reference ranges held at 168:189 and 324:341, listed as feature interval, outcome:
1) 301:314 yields -0.04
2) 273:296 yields -0.05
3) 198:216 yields 0.18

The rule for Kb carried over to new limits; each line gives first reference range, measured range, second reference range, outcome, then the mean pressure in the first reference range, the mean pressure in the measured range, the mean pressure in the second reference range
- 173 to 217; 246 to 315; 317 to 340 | -0.07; 181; 254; 269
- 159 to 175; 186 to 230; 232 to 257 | 0.14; 257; 178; 163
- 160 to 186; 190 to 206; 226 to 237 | 0.42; 235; 136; 155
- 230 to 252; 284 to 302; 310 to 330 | -0.16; 149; 264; 271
